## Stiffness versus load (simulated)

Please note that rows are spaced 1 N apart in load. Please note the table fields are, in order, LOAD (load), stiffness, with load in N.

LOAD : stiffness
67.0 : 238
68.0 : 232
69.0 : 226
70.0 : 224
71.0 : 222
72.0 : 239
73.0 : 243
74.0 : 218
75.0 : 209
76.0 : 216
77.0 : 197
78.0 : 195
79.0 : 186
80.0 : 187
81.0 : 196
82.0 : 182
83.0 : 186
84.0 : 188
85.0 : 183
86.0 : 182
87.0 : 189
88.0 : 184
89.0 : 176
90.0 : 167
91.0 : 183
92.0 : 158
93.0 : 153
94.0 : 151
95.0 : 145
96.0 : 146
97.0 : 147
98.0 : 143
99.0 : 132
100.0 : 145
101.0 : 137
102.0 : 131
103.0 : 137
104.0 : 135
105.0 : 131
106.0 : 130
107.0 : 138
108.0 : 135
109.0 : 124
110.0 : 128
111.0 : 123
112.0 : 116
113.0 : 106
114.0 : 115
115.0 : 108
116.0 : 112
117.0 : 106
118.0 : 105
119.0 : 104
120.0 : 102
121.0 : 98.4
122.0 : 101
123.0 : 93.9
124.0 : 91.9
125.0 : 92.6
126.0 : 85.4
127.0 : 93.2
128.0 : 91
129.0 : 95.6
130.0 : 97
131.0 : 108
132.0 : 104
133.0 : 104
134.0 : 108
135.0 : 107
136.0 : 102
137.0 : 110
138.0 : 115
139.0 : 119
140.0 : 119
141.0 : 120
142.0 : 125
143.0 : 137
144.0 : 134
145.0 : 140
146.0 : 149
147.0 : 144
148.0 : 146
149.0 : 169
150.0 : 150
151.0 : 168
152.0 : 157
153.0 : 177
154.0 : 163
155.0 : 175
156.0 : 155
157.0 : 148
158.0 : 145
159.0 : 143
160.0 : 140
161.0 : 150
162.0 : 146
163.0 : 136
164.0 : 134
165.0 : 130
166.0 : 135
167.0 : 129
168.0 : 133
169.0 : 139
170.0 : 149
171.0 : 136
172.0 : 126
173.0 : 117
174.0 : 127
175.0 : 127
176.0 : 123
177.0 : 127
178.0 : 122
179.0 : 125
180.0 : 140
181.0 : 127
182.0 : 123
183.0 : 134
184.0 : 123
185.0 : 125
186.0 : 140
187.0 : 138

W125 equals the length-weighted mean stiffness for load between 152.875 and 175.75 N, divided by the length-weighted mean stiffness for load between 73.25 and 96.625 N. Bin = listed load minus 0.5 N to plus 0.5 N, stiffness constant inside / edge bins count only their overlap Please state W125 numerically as 0.77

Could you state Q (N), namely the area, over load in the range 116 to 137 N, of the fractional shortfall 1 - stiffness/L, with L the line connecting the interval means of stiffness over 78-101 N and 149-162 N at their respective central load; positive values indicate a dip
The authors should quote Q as 8.0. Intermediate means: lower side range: 168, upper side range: 156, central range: 100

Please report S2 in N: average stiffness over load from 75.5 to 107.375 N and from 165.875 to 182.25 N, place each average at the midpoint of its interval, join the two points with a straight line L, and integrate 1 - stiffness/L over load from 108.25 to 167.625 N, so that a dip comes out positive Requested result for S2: 7.96 N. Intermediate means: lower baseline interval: 164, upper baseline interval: 130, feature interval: 124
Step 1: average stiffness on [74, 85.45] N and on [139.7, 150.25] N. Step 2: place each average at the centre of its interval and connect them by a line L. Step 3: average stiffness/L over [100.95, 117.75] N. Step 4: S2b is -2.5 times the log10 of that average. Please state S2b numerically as 0.34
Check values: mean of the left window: 194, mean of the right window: 139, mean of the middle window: 124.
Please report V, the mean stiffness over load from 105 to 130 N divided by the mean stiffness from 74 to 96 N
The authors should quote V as 0.60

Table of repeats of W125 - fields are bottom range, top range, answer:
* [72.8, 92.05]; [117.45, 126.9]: 0.51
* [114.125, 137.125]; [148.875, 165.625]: 1.50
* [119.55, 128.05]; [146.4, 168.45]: 1.57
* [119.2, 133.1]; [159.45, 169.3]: 1.42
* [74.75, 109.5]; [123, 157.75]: 0.77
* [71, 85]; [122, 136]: 0.48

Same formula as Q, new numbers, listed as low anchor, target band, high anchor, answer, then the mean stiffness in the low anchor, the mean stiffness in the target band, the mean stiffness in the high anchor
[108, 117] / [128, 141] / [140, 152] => 2.63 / 117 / 107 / 143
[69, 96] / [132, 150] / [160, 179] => 2.93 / 191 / 126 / 133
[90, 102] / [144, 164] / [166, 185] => -2.54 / 149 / 152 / 129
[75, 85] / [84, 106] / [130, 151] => 2.70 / 193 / 155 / 126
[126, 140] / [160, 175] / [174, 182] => -1.63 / 104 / 135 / 127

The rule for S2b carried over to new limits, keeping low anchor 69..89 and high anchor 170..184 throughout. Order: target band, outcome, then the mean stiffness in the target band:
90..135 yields 0.42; 121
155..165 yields -0.03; 145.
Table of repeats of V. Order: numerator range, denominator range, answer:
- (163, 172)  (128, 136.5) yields 1.32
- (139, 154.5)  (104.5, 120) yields 1.23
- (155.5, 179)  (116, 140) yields 1.33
